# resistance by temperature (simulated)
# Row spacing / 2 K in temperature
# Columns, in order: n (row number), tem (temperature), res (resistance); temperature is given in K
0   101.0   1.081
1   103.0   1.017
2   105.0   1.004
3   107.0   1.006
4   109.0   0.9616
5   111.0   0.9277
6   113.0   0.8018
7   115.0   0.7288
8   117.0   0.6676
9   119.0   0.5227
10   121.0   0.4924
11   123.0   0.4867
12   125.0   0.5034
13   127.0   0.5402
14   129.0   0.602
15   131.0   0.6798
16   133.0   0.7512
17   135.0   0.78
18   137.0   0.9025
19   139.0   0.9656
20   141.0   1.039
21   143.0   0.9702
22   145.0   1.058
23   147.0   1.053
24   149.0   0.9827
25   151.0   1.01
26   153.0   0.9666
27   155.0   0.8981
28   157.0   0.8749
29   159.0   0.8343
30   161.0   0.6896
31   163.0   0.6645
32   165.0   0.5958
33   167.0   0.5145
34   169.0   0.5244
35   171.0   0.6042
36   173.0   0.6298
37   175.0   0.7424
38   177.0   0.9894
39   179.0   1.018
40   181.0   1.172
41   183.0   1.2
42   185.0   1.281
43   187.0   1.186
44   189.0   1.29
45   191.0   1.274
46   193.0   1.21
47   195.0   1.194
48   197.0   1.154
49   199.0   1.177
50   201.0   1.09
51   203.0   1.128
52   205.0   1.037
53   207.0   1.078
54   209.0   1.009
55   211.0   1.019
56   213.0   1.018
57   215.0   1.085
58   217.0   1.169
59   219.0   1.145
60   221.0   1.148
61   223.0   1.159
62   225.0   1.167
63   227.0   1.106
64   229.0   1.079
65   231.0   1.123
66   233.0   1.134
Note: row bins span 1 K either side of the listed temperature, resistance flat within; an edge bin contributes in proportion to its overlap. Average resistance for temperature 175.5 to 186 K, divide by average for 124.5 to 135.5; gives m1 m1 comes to 1.73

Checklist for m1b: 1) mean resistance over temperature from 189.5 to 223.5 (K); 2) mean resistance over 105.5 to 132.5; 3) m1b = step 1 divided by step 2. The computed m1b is 1.6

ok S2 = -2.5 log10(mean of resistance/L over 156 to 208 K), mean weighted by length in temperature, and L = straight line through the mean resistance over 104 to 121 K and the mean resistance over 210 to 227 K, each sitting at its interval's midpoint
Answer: 0.05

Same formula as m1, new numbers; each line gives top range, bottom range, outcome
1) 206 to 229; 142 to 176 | 1.37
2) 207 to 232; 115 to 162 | 1.39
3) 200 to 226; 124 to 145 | 1.39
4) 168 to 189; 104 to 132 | 1.34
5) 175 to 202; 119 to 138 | 1.83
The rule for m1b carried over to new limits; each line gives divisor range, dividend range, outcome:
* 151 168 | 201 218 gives 1.39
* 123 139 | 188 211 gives 1.67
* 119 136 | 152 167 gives 1.29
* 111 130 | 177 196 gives 1.95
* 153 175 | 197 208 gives 1.58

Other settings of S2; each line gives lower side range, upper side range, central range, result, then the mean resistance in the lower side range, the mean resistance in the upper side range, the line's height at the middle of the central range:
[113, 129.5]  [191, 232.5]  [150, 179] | 0.09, 0.581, 1.12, 0.838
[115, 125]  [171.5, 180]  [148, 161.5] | -0.24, 0.557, 0.831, 0.728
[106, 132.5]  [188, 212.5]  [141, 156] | -0.17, 0.687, 1.14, 0.849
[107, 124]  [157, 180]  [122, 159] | -0.17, 0.717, 0.717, 0.717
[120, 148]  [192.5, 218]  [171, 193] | -0.07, 0.773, 1.1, 0.995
